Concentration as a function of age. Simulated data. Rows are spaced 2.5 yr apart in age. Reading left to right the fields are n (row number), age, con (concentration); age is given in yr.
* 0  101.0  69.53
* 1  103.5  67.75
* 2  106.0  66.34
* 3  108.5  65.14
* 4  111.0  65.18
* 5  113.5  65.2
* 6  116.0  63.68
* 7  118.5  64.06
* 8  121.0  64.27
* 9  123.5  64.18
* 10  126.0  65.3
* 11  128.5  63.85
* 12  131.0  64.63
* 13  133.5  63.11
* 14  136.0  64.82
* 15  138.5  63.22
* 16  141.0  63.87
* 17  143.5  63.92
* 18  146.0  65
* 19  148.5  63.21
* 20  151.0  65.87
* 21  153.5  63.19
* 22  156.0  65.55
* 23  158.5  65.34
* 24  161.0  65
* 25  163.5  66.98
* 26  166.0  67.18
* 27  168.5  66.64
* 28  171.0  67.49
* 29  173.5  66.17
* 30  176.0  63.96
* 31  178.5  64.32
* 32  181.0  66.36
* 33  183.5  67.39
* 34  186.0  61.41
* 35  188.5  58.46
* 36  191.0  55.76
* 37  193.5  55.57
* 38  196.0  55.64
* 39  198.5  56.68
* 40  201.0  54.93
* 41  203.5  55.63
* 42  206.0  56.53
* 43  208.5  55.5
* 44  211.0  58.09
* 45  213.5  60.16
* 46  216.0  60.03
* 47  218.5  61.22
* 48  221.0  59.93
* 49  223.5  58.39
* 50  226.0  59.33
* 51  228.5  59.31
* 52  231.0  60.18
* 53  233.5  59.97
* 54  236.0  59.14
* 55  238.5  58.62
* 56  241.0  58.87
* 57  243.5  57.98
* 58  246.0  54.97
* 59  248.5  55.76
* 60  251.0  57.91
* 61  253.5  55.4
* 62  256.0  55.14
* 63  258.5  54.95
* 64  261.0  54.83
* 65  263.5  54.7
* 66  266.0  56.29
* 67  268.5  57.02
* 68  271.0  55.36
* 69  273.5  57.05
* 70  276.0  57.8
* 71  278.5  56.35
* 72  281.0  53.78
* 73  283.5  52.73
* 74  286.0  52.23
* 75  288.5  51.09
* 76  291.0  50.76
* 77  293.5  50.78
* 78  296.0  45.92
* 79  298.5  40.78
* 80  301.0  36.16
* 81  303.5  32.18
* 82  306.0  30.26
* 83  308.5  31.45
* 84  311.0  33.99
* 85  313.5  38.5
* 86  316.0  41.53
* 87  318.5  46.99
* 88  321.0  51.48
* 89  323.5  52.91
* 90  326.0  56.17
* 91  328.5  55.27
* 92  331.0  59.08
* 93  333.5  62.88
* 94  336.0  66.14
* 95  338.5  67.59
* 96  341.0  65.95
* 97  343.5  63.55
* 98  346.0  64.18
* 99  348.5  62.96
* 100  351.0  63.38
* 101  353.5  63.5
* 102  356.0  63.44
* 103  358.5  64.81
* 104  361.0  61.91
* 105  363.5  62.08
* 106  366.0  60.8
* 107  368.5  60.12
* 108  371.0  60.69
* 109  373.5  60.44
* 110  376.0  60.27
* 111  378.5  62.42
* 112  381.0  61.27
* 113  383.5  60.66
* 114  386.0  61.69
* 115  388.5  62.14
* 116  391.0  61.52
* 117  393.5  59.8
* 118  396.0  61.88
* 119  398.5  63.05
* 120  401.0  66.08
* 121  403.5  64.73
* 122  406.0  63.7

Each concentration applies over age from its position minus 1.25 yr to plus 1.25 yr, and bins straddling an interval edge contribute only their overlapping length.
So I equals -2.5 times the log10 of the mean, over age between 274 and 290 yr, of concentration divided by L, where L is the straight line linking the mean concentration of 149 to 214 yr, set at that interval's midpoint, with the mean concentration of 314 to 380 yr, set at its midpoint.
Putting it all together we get 0.123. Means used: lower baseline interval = 61.8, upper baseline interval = 59.8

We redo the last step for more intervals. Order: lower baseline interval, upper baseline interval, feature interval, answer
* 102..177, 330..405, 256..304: 0.229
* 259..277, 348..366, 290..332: 0.322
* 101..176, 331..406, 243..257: 0.142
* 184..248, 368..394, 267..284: 0.063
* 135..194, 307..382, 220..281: 0.068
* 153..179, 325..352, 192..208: 0.167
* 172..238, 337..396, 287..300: 0.269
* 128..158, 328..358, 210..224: 0.074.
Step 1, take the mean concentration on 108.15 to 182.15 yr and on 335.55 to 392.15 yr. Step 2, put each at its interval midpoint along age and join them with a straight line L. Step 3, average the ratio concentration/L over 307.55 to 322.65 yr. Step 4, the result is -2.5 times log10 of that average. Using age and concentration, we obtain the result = 0.46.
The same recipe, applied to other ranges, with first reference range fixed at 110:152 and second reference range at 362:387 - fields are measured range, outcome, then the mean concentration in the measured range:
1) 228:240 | 0.062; 59.4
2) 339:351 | -0.049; 64.3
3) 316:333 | 0.162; 53.2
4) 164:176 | -0.047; 66.6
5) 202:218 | 0.098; 57.8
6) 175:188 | -0.012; 64.3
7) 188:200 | 0.131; 56.3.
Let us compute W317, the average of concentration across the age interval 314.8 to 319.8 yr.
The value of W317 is 44.4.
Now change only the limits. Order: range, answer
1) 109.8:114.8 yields 65.2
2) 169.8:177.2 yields 65.9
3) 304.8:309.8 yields 30.9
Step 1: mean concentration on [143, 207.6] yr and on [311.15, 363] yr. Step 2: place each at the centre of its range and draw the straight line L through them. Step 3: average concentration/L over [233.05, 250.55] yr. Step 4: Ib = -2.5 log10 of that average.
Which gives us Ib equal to 0.052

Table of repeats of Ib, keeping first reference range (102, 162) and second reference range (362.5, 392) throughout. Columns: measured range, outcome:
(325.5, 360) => -0.02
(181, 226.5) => 0.09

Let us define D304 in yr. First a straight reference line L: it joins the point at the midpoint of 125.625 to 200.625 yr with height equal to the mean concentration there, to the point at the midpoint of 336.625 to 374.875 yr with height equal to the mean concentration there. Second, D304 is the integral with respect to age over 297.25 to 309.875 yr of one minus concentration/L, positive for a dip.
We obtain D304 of 5.8 yr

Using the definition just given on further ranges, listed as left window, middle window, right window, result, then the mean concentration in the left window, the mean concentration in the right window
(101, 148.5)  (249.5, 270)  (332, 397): 2.5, 64.7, 62.5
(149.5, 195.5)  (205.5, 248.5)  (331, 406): 3.3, 63.9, 62.7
